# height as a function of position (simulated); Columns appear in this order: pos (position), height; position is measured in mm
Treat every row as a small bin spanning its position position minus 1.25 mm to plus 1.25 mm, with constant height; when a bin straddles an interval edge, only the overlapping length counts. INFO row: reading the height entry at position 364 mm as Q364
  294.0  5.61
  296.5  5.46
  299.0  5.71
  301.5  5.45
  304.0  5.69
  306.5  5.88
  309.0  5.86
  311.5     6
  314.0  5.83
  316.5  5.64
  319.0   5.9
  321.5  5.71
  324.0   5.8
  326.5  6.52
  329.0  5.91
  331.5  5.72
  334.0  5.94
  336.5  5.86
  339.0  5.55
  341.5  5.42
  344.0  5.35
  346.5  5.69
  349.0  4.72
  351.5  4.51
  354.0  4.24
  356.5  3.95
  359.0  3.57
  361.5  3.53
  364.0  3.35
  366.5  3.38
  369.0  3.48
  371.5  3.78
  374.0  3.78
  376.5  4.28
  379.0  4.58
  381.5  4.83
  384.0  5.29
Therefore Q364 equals 3.35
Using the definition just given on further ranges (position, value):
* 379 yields 4.58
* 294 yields 5.61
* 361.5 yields 3.53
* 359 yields 3.57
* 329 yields 5.91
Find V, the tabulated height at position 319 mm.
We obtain 5.9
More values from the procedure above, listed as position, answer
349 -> 4.72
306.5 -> 5.88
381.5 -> 4.83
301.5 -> 5.45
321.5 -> 5.71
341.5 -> 5.42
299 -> 5.71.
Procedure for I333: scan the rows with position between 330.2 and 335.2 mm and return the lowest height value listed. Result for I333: 5.72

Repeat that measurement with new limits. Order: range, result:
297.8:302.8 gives 5.45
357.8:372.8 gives 3.35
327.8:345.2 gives 5.35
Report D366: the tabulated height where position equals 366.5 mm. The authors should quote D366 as 3.38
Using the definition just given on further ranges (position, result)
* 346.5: 5.69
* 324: 5.8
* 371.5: 3.78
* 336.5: 5.86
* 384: 5.29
